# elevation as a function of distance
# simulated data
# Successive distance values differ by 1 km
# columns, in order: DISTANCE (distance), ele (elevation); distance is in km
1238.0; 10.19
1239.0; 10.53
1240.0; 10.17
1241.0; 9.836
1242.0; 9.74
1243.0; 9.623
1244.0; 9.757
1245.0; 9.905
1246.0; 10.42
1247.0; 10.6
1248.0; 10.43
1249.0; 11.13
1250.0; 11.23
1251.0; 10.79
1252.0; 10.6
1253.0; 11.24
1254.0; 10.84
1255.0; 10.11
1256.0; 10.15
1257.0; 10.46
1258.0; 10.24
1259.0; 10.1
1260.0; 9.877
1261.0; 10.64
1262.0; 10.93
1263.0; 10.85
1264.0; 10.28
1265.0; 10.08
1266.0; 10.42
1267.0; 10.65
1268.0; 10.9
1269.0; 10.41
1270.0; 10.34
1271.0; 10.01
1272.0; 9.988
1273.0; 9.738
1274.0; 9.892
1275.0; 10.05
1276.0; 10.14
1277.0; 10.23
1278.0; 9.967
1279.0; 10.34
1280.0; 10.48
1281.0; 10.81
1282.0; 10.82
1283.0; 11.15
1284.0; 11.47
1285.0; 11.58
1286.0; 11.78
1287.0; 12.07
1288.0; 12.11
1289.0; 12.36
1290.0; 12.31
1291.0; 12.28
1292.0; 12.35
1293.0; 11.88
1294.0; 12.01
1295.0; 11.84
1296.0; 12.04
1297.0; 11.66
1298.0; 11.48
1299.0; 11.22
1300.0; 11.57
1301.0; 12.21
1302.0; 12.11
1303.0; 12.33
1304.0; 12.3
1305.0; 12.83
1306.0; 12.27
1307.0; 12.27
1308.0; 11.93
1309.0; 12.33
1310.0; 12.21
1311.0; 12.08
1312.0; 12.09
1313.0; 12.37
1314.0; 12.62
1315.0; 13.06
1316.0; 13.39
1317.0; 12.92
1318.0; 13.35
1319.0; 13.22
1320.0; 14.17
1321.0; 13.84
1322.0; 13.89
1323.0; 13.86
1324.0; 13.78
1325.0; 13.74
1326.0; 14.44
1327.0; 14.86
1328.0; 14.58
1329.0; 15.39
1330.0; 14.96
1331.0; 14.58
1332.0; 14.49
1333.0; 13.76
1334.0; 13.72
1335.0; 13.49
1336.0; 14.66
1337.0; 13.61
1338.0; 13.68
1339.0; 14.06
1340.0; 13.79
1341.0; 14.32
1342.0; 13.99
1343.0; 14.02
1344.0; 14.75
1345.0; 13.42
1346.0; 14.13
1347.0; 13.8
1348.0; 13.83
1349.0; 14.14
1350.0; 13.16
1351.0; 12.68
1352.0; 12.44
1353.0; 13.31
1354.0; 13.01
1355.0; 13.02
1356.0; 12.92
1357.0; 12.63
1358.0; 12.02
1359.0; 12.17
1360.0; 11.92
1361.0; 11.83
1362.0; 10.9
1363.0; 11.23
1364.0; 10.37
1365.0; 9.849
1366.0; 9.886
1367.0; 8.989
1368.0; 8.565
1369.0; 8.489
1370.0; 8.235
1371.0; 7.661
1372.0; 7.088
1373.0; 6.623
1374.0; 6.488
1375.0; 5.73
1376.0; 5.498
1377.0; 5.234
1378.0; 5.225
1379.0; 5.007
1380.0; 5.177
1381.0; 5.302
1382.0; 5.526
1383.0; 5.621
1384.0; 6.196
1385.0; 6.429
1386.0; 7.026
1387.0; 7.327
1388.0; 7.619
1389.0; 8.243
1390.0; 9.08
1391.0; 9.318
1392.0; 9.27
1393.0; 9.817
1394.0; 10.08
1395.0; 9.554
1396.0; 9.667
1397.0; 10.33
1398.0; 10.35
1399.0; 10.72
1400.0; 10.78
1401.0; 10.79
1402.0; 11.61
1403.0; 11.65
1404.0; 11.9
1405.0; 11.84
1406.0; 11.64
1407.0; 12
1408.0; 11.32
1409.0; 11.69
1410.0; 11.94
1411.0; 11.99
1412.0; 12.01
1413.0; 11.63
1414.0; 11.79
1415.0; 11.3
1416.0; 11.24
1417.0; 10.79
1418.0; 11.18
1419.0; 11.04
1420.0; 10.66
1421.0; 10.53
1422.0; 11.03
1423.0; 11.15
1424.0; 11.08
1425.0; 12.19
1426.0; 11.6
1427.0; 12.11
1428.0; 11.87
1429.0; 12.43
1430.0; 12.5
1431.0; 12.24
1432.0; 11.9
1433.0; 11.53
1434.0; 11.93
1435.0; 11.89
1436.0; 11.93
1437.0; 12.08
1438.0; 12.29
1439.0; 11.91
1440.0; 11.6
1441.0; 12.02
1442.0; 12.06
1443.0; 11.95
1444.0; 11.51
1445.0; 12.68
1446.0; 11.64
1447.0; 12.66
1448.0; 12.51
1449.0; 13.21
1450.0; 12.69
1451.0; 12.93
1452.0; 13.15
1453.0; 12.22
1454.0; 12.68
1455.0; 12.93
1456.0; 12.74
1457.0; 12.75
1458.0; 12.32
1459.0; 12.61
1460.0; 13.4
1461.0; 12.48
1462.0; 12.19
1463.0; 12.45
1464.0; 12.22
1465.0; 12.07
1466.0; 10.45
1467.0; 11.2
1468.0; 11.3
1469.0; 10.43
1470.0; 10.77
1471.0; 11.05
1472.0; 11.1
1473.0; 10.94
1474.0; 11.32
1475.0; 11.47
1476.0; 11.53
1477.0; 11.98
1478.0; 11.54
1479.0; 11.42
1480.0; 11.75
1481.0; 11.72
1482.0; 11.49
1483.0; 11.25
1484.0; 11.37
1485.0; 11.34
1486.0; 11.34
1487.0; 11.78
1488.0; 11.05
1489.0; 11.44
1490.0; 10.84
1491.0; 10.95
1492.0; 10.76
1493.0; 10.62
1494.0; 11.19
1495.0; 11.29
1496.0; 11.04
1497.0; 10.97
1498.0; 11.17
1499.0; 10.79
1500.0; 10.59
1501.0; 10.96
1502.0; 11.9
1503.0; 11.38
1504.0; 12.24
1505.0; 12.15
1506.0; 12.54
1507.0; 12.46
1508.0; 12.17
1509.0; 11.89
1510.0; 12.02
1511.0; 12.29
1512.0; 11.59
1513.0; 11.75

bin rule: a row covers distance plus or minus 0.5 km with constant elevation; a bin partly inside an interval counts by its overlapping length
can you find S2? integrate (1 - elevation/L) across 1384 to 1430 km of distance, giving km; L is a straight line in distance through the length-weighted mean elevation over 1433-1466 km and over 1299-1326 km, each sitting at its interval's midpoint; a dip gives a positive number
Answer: 6.8 km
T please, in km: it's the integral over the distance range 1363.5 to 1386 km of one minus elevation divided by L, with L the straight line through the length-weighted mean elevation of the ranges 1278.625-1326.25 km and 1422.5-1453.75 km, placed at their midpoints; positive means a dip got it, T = 9.7 km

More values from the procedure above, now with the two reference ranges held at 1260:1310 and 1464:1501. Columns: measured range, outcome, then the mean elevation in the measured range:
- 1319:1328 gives -2.25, 14.1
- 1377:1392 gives 6.07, 6.69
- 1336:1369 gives -3.83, 12.5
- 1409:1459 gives -3.29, 12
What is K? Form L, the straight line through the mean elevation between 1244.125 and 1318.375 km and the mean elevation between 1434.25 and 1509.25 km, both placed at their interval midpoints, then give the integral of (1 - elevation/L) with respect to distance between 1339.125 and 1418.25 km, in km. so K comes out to 8.2 km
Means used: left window 11.3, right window 11.8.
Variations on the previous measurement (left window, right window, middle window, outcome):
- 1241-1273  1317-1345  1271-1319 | 2.3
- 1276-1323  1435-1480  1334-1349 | -2.4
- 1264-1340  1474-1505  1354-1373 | 2.5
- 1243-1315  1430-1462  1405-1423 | 1.0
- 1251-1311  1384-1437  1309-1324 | -2.7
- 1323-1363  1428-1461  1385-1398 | 4.1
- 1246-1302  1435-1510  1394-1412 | 0.5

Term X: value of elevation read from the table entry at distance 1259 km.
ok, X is 10.1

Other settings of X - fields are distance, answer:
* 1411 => 11.99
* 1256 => 10.15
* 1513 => 11.75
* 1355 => 13.02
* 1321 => 13.84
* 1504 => 12.24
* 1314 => 12.62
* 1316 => 13.39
